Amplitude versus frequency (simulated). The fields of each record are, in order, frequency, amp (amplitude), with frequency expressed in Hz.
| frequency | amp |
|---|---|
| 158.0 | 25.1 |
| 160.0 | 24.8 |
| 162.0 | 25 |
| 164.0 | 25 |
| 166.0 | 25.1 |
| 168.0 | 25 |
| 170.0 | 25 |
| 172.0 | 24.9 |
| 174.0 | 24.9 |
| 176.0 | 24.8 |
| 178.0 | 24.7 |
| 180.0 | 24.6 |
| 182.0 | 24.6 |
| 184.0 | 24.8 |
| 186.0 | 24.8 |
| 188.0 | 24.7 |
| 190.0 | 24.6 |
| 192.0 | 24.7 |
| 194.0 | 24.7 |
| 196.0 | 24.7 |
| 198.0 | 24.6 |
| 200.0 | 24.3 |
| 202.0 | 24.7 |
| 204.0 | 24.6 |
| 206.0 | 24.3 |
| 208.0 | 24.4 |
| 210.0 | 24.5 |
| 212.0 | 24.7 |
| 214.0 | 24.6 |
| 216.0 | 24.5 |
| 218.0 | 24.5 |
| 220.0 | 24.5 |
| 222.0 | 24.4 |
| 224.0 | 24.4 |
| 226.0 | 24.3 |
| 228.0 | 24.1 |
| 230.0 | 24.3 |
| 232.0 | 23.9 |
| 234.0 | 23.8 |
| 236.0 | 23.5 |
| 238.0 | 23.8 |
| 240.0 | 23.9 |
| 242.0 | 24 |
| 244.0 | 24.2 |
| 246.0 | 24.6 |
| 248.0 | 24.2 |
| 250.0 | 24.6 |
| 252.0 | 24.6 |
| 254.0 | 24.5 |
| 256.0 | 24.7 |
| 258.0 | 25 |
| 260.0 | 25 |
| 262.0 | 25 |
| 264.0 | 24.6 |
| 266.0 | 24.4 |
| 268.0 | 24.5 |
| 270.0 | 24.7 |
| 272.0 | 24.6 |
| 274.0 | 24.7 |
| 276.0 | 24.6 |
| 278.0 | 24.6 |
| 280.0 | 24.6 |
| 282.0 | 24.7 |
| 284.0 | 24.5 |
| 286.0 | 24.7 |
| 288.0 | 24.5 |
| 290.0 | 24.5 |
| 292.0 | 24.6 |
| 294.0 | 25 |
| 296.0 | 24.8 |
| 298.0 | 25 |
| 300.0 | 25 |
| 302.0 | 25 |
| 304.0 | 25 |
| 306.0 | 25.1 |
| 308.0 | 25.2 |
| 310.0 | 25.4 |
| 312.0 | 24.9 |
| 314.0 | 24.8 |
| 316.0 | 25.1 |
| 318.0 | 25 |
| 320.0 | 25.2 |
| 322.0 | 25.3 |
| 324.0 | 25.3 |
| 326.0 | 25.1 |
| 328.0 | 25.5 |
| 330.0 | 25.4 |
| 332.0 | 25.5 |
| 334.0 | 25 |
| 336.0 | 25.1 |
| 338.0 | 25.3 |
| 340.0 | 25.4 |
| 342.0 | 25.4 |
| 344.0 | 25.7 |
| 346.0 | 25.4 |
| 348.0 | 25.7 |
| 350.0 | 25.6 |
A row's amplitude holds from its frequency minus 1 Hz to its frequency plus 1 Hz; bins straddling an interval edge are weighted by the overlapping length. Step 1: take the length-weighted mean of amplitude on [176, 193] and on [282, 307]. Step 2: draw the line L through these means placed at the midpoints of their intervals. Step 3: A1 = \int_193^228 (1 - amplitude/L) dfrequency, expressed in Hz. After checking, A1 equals 0.3 Hz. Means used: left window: 24.7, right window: 24.8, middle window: 24.5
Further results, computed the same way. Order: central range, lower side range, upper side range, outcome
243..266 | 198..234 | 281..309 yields -0.02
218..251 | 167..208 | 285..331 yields 0.87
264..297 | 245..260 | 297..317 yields 0.29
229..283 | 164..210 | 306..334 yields 1.15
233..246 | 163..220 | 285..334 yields 0.47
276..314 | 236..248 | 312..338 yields -0.08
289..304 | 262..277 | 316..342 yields 0.03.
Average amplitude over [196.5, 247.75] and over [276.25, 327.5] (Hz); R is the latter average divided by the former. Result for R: 1.03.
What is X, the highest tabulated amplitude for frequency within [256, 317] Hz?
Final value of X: 25.4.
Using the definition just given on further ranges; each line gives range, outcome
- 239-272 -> 25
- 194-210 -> 24.7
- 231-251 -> 24.6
